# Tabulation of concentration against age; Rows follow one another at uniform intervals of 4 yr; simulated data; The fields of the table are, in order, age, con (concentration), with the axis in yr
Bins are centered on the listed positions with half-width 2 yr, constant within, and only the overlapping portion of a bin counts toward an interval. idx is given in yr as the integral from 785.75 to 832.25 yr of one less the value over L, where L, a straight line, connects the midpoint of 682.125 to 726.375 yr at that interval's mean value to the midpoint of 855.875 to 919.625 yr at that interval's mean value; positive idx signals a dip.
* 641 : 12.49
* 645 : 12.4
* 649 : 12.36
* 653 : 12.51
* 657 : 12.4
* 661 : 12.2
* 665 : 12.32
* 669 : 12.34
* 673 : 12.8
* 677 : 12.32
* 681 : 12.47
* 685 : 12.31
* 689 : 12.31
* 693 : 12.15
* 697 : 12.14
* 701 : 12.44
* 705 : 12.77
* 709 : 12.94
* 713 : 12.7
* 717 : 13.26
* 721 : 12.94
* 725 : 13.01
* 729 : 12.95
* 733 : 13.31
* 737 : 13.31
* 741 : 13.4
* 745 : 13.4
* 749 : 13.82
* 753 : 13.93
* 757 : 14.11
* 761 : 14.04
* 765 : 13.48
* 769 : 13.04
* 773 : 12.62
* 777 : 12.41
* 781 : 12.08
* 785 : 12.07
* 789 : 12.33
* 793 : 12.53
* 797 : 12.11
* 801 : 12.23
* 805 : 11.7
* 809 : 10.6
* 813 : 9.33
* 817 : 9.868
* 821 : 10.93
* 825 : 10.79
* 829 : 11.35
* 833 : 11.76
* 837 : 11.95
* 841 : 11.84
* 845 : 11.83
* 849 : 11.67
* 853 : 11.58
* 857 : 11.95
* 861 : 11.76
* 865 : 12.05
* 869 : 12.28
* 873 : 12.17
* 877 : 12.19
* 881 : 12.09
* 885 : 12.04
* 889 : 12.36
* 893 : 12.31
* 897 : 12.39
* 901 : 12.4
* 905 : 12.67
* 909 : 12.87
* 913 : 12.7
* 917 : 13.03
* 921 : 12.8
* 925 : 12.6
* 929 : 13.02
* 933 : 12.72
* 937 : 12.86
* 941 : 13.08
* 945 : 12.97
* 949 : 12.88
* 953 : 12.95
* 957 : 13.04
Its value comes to 4.4 yr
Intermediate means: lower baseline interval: 12.6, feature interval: 11.3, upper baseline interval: 12.3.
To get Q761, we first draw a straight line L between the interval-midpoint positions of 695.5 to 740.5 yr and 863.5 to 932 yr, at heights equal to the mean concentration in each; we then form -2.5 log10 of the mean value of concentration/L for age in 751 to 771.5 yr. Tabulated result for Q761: -0.07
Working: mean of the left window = 12.9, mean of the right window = 12.5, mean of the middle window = 13.7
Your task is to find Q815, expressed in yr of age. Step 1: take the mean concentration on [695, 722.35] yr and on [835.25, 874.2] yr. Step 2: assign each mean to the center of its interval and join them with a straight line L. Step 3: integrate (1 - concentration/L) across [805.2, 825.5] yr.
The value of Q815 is 2.9 yr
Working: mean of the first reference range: 12.7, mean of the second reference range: 11.9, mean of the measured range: 10.4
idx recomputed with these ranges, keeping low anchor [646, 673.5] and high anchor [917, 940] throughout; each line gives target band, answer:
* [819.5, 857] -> 3.4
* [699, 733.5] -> -1.2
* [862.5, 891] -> 1.3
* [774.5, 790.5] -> 0.5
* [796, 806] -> 0.5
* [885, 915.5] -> 0.7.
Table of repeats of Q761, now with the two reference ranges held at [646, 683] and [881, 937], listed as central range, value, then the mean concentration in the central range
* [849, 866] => 0.07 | 11.8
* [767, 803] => 0.01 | 12.4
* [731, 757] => -0.09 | 13.6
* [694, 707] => 0.00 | 12.4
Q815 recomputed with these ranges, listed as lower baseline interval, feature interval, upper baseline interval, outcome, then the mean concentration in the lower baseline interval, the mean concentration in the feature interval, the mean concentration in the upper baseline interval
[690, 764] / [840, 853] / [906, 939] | 1.20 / 13.1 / 11.7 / 12.8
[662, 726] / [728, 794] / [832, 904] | -4.02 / 12.6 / 13.1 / 12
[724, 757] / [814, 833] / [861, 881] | 2.76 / 13.4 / 10.8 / 12.1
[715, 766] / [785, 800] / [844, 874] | 0.58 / 13.5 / 12.3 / 11.9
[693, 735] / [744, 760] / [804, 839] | -2.27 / 12.8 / 13.9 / 10.9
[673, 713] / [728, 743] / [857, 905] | -1.04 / 12.5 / 13.3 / 12.2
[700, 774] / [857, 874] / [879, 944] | 0.99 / 13.3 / 12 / 12.6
